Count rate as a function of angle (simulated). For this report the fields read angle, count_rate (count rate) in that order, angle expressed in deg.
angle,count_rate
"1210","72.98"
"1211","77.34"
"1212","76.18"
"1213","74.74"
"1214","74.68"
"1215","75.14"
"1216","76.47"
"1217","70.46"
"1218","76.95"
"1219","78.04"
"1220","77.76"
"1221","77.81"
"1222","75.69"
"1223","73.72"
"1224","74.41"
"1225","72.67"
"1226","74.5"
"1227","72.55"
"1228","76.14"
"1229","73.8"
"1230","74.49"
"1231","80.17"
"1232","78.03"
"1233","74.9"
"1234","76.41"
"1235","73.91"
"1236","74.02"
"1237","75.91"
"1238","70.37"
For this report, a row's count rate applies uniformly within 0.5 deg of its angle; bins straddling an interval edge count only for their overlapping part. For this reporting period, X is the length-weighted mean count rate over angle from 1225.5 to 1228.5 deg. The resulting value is 74.4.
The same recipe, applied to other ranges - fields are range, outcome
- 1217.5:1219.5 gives 77.5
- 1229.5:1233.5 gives 76.9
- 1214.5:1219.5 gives 75.4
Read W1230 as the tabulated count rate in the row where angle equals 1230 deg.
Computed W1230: 74.49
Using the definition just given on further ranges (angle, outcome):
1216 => 76.47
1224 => 74.41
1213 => 74.74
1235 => 73.91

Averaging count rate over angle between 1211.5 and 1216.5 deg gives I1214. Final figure 75.4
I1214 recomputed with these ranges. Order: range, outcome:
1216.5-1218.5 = 73.7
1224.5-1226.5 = 73.6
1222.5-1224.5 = 74.1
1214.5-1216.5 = 75.8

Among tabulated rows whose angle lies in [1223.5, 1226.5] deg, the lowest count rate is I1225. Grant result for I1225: 72.67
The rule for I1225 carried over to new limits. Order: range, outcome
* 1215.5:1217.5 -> 70.46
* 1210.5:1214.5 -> 74.68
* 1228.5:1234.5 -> 73.8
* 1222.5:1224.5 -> 73.72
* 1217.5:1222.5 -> 75.69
